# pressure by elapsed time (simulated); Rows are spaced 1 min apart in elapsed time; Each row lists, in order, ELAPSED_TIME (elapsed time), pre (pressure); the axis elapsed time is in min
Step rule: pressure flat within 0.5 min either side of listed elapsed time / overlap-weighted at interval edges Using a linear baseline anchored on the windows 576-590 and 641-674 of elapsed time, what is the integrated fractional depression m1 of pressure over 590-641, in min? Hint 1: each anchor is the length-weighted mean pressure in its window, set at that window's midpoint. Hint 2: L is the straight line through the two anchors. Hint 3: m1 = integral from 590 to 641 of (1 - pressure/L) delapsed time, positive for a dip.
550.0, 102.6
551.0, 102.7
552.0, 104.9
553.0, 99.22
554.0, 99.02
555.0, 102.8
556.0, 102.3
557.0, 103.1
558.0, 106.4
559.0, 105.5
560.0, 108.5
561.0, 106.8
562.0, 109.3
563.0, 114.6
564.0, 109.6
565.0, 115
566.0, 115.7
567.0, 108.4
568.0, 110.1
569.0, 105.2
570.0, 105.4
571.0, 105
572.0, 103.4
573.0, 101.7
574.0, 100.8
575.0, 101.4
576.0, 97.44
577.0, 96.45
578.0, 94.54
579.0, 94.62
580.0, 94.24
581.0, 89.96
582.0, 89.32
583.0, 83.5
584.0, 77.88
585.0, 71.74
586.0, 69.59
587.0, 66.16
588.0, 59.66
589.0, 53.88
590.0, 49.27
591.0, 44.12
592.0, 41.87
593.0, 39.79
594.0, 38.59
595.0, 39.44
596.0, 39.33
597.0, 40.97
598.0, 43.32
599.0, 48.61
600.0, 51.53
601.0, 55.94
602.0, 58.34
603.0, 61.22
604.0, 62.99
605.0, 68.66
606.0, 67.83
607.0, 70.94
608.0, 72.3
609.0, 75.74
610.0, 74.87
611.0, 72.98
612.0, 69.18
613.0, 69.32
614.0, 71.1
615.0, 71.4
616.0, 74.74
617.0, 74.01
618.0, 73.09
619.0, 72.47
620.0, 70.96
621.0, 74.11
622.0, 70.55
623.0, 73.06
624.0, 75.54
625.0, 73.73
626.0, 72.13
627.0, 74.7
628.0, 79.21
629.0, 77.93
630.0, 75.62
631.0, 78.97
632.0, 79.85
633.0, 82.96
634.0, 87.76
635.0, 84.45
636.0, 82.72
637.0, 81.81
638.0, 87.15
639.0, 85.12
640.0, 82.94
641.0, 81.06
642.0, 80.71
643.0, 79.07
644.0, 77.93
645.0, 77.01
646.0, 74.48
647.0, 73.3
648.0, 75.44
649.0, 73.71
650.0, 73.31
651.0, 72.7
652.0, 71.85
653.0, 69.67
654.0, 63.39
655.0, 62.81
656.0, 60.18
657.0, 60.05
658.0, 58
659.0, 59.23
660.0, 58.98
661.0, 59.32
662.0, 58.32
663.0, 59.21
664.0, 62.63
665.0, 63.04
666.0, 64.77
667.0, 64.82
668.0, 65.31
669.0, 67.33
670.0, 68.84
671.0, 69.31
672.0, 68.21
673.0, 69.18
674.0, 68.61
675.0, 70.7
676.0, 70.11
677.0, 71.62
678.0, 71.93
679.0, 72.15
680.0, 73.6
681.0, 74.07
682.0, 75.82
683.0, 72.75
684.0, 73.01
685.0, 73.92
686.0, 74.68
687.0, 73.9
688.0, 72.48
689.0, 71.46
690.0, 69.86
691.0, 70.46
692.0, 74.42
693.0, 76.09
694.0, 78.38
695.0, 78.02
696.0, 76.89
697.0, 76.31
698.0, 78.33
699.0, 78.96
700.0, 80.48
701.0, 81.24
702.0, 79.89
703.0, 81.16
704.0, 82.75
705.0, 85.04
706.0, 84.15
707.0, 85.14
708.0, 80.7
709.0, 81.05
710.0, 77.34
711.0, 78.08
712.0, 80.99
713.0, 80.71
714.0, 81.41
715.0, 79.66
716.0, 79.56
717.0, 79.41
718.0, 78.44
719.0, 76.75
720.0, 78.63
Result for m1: 4.2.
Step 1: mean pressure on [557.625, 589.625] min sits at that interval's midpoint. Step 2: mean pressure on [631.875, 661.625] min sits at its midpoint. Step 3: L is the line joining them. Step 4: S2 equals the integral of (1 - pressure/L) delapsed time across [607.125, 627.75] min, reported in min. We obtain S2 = 2.4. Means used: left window 95.8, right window 73.8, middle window 72.8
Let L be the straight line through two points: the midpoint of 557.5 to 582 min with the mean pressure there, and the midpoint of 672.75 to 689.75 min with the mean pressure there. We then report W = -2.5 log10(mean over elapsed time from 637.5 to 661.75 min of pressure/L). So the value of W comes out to 0.14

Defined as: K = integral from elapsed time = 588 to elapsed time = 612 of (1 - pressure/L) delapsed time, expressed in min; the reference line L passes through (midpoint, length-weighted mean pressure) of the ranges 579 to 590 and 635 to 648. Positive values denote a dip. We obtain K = 6.58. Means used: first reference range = 75.3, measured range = 55.7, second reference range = 80.2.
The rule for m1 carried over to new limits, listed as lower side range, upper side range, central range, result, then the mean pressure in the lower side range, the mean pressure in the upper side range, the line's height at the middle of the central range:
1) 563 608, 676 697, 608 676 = 2.55 min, 76.4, 73.7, 74.9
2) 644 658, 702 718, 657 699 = 2.99 min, 69.7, 81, 74.9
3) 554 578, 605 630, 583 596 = 5.18 min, 105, 73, 90.6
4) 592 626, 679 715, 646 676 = 2.30 min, 63.3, 77.5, 71.7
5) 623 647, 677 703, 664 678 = 1.62 min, 79.4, 75.2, 76.7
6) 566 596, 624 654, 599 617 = 2.72 min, 80.4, 77.9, 79.2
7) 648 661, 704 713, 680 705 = 0.21 min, 65.5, 81.6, 76.8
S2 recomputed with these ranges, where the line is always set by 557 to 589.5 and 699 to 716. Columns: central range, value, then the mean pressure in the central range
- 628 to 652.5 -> 2.6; 79.1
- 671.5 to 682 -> 1.7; 71.2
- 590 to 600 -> 5.4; 42.6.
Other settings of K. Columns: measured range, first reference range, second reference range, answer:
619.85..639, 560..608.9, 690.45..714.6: 0.1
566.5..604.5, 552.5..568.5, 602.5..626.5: 7.7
